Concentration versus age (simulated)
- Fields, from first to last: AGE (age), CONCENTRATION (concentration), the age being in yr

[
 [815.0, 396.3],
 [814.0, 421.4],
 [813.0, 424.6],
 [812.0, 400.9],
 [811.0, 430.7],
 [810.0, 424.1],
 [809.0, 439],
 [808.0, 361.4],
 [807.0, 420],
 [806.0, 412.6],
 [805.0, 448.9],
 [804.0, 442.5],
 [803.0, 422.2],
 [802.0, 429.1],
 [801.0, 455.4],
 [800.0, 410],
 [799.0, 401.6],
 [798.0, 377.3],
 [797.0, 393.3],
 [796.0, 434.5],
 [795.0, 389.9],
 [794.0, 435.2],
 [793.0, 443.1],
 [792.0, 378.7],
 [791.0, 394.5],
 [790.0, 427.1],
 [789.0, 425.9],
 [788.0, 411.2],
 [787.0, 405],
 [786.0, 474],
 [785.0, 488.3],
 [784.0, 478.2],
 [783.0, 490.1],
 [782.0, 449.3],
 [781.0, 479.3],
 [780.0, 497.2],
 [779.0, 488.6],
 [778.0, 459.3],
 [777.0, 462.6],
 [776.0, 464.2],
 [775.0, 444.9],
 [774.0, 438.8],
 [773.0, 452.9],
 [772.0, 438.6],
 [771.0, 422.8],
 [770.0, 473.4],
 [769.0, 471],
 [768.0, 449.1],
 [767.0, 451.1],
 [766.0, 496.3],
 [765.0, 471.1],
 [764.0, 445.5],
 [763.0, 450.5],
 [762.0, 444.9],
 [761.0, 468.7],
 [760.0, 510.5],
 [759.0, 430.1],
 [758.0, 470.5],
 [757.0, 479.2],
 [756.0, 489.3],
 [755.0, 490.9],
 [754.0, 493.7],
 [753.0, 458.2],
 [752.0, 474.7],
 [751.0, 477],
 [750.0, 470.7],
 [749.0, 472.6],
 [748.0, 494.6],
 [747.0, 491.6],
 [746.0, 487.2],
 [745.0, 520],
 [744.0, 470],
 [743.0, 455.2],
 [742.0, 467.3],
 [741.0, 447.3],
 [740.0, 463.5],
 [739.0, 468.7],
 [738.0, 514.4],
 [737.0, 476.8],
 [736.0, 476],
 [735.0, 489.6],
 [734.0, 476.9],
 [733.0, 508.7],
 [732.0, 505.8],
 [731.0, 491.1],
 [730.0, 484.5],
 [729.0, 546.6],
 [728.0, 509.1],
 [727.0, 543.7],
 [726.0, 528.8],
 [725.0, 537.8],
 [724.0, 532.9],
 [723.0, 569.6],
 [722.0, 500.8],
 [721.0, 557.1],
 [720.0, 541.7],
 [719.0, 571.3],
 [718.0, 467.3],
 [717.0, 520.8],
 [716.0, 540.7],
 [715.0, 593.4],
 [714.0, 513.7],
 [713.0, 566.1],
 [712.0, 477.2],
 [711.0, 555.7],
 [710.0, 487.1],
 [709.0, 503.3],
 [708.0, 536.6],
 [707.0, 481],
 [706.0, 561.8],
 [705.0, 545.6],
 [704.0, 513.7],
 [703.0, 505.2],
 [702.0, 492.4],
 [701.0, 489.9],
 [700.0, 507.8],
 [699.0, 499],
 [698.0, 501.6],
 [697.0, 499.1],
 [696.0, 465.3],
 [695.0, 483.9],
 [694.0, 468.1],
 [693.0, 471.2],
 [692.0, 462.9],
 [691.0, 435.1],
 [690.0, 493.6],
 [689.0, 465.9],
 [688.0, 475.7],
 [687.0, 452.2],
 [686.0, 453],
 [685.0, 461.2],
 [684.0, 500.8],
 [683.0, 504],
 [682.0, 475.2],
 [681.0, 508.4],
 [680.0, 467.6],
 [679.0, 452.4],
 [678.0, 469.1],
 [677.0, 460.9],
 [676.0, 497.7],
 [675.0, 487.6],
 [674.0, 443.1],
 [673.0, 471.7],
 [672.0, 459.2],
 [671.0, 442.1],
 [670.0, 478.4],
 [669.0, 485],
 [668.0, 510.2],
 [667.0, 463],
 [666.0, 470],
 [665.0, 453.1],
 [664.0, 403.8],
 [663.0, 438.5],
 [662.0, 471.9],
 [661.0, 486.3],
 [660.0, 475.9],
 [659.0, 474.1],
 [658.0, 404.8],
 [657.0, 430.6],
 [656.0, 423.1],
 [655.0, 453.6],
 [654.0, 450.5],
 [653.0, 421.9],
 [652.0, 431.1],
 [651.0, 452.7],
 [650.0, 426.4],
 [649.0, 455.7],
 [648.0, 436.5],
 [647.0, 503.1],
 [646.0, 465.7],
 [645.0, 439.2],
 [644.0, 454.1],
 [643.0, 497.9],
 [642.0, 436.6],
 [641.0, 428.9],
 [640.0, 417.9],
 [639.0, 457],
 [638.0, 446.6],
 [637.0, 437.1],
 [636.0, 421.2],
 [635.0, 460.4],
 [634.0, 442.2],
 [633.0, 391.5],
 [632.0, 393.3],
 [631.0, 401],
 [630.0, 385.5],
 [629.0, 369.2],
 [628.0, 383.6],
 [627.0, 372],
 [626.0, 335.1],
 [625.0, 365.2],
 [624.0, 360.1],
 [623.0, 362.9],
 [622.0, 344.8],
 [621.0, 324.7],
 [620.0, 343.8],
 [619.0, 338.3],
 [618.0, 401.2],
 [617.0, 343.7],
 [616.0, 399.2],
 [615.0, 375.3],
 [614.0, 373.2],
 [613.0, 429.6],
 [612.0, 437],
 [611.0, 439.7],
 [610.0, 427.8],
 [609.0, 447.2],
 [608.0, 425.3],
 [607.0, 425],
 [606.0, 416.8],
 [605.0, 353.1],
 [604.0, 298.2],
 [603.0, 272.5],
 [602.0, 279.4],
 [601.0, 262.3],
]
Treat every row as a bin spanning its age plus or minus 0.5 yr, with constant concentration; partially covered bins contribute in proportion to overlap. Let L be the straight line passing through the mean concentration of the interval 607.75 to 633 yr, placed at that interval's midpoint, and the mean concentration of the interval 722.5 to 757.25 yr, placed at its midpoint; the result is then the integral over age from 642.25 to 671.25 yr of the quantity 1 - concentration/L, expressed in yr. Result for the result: -2.7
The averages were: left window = 383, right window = 493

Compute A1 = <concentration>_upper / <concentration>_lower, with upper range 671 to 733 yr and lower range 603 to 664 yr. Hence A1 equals 1.2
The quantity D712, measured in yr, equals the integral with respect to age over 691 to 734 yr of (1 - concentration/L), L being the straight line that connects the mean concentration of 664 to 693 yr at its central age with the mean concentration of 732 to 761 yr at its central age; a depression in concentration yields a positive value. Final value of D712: -3.5 yr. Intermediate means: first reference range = 470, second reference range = 480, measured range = 514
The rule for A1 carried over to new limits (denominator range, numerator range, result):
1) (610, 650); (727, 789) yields 1.16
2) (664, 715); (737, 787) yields 0.97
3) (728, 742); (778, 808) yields 0.89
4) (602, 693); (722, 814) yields 1.07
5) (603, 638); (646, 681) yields 1.18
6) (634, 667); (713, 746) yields 1.14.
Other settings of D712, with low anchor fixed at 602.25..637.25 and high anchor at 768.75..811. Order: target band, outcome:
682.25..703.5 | -3.8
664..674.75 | -1.8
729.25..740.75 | -1.8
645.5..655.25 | -1.4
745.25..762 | -2.1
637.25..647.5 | -1.6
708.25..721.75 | -3.8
